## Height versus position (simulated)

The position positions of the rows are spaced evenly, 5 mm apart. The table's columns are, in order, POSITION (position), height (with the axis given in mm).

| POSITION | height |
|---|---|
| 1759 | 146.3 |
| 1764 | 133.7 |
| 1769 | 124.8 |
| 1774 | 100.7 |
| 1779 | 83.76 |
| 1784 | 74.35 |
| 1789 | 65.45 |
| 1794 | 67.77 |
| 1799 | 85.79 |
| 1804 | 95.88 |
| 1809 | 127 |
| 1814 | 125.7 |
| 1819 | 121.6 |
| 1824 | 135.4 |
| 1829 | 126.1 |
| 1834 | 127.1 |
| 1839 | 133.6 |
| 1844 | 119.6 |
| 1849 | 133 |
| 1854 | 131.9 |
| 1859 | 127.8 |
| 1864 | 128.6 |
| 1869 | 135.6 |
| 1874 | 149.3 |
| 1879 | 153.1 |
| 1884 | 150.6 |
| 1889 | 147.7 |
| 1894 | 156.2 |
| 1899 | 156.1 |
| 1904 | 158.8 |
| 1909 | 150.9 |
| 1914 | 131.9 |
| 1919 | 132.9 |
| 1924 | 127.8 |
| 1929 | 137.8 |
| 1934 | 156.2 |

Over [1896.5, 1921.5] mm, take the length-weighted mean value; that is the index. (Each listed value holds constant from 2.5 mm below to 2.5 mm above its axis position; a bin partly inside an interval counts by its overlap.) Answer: 146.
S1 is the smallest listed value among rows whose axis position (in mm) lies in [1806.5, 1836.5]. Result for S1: 121.6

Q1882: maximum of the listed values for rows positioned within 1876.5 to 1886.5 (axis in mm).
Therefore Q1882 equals 153.1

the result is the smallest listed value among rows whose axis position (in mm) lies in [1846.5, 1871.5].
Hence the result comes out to 127.8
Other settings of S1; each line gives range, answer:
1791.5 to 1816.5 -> 67.77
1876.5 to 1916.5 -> 131.9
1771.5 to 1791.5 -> 65.45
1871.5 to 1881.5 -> 149.3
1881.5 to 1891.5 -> 147.7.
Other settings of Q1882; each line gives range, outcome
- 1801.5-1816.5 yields 127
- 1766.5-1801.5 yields 124.8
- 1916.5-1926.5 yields 132.9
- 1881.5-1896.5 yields 156.2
